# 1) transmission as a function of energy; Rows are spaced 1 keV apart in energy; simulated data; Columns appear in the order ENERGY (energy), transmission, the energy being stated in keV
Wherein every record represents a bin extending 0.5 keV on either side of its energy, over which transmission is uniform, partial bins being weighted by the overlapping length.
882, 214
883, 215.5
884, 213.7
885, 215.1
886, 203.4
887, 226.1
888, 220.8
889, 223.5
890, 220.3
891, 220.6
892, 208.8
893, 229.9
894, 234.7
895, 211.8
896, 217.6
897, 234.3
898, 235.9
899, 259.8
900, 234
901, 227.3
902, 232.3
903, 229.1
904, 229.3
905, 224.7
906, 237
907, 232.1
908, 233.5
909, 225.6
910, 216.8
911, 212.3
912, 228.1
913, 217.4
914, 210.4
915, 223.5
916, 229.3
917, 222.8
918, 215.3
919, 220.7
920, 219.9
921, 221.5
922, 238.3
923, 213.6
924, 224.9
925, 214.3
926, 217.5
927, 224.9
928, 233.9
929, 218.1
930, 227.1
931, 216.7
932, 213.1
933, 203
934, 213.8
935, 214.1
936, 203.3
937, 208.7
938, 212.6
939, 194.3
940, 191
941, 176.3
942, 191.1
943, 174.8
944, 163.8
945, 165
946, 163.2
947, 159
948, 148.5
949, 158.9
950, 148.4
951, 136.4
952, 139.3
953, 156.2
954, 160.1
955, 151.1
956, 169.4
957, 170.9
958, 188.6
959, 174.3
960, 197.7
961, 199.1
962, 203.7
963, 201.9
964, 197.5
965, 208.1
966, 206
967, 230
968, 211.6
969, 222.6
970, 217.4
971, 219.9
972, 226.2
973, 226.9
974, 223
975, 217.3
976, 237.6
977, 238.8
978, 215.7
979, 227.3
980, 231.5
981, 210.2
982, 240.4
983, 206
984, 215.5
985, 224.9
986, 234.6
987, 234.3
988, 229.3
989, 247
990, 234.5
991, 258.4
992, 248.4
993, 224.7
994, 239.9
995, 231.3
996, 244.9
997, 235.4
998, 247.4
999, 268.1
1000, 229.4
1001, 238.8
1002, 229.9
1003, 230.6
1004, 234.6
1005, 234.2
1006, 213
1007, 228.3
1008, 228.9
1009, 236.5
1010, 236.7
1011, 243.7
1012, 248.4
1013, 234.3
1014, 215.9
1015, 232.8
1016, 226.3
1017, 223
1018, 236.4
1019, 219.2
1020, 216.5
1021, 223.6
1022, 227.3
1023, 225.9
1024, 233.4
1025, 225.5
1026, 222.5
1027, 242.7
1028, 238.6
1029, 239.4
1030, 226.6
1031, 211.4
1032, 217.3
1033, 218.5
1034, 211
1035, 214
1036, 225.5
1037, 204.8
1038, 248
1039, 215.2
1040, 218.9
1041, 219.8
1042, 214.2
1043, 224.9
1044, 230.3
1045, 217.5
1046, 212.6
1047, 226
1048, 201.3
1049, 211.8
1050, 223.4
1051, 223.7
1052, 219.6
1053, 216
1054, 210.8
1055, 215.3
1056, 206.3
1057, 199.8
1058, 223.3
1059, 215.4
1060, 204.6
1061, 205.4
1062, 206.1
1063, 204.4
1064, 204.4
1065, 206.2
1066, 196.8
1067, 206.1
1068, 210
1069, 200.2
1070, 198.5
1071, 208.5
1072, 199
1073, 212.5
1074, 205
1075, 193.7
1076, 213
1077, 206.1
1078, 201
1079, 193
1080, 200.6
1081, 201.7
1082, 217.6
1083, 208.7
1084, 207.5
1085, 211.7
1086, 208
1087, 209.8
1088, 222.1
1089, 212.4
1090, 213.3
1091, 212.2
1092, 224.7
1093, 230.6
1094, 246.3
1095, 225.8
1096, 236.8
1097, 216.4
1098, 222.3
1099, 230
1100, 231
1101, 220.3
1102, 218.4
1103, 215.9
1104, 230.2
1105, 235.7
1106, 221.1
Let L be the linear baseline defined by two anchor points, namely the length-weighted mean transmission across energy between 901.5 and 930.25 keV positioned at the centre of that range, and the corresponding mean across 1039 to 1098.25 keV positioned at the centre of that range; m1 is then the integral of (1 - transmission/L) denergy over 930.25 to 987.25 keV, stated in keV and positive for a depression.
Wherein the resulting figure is 5.8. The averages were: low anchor 224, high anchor 212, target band 198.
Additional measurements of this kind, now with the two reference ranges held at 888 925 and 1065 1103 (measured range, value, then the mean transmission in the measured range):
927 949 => 2.80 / 195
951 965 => 2.80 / 177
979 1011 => -2.17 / 234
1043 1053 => -0.16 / 219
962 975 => 0.32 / 216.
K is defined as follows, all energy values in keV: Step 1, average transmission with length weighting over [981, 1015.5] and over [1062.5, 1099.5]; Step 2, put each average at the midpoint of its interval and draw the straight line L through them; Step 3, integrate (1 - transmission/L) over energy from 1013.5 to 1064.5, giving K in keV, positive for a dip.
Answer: 0.8 keV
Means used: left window 234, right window 211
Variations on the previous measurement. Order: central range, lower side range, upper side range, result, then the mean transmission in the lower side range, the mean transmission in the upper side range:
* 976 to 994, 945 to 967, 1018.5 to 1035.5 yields -3.4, 174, 224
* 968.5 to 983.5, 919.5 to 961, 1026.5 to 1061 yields -1.8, 191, 219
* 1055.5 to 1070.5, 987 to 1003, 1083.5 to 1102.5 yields 1.4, 240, 221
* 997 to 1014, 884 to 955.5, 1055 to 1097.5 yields -2.2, 208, 210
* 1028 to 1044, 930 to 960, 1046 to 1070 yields -1.4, 179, 210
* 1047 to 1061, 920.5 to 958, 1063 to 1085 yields -0.8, 190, 204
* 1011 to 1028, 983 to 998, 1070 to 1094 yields -0.1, 235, 210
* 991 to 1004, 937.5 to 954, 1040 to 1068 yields -3.5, 167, 213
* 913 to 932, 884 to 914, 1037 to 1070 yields 0.2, 225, 213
